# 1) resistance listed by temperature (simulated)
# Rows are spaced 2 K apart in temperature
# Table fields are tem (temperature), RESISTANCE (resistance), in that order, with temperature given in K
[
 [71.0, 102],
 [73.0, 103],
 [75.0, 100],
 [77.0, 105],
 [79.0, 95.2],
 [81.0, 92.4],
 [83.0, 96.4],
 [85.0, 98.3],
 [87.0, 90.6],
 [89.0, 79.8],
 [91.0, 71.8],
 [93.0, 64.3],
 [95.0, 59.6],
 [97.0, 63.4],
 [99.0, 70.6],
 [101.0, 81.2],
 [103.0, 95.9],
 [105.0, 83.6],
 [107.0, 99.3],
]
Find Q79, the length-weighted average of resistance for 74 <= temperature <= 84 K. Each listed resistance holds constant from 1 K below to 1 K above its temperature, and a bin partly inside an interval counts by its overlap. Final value 97.8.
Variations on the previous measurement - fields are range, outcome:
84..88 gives 94.4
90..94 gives 68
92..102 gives 67.8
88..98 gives 67.8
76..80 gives 100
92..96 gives 62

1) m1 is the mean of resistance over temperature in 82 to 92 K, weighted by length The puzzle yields 87.4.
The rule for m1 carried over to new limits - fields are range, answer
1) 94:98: 61.5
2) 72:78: 103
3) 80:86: 95.7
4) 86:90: 85.2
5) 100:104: 88.6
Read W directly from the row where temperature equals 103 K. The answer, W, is 95.9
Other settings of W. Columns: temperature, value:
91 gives 71.8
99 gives 70.6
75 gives 100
